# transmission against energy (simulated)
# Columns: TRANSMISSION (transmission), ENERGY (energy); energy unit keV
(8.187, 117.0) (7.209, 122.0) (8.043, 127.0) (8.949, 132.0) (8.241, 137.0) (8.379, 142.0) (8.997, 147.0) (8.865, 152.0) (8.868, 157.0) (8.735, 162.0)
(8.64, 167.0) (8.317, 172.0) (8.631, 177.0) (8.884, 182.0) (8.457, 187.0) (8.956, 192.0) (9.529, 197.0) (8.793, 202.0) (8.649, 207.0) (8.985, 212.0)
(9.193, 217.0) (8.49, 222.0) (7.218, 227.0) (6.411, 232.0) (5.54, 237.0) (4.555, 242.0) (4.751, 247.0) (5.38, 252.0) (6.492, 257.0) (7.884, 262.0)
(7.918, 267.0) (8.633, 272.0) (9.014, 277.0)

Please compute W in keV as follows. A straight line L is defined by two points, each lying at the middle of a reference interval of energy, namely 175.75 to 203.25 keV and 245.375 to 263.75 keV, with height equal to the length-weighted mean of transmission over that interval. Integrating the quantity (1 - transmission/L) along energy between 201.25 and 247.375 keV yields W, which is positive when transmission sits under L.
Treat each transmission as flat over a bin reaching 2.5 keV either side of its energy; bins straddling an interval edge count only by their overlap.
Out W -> 1.1 keV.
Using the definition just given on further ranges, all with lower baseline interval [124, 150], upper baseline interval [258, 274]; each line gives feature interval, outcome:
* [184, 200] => -1.34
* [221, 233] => 1.15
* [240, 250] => 4.18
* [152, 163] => -0.53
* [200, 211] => -0.71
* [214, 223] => -0.81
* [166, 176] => -0.14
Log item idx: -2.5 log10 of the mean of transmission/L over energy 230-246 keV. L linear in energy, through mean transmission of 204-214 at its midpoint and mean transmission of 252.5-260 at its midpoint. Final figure 0.32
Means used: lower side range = 8.81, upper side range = 6.29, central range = 5.4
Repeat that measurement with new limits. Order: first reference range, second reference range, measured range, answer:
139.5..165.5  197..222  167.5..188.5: 0.03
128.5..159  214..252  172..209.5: -0.17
